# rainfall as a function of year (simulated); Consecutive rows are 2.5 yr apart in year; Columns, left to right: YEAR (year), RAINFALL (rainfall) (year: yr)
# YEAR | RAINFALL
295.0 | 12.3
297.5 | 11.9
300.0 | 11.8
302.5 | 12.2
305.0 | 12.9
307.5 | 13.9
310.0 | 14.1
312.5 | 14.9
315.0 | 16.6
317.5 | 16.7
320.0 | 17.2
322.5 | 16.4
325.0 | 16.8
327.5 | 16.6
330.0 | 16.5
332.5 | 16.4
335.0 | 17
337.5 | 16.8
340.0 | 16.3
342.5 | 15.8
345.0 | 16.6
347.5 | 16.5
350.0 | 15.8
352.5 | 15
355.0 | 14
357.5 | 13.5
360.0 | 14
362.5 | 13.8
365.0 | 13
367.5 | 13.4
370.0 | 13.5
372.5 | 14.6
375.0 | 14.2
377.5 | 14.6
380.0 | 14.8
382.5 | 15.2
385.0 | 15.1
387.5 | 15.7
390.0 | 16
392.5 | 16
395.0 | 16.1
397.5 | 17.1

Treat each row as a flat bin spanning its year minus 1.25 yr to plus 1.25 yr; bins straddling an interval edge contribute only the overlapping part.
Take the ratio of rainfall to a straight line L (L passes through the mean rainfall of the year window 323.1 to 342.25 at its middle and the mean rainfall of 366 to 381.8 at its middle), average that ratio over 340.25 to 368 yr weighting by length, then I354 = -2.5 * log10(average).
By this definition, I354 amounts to 0.04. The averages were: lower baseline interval 16.6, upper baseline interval 14.2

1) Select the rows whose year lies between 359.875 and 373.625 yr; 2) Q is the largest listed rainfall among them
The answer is 14.6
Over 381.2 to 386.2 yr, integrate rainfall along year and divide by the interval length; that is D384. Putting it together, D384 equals 15.1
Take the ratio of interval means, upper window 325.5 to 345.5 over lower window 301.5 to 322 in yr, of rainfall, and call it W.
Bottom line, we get 1.1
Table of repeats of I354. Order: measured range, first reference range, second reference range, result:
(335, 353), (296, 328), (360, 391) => -0.116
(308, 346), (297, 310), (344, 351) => -0.117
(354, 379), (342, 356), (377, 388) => 0.109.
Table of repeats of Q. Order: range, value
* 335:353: 17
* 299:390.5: 17.2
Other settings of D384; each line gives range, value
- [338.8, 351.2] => 16.2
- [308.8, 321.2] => 15.9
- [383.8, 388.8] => 15.4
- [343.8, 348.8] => 16.5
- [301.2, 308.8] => 13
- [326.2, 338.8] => 16.7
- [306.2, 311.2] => 14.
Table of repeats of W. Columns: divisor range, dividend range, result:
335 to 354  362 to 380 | 0.86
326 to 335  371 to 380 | 0.87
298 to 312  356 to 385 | 1.08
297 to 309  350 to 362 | 1.13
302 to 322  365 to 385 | 0.95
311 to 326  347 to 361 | 0.90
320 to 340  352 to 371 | 0.82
